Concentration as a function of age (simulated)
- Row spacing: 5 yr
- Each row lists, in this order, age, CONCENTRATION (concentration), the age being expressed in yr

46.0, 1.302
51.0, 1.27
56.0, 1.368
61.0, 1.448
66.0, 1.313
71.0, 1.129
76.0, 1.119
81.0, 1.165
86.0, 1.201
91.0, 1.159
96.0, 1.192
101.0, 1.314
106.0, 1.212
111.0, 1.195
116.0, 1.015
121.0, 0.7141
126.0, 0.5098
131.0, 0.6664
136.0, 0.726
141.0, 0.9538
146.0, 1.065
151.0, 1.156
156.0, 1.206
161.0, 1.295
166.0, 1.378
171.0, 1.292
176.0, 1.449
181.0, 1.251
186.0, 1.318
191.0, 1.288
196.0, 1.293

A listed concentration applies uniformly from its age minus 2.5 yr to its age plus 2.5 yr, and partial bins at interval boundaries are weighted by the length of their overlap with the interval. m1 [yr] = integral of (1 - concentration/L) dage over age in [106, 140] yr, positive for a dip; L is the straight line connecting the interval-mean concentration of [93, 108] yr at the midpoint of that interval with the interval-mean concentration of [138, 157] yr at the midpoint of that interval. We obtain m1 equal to 9.5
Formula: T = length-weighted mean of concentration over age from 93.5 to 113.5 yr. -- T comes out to 1.23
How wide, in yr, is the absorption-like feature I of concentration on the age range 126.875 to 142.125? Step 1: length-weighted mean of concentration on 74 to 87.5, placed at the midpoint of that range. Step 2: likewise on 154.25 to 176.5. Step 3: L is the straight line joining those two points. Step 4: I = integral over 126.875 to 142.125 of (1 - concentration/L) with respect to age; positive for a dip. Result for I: 6.3 yr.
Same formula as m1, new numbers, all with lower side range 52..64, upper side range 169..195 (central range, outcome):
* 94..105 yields 0.9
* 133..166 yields 6.2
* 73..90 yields 2.6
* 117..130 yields 6.6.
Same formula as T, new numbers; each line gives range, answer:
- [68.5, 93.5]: 1.15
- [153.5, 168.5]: 1.29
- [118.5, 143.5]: 0.714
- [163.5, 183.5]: 1.34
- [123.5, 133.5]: 0.588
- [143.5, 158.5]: 1.14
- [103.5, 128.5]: 0.929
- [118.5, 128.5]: 0.612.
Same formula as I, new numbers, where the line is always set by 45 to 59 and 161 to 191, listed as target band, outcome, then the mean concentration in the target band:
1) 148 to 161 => 1.3 yr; 1.2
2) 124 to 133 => 5.0 yr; 0.588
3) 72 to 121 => 6.4 yr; 1.15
